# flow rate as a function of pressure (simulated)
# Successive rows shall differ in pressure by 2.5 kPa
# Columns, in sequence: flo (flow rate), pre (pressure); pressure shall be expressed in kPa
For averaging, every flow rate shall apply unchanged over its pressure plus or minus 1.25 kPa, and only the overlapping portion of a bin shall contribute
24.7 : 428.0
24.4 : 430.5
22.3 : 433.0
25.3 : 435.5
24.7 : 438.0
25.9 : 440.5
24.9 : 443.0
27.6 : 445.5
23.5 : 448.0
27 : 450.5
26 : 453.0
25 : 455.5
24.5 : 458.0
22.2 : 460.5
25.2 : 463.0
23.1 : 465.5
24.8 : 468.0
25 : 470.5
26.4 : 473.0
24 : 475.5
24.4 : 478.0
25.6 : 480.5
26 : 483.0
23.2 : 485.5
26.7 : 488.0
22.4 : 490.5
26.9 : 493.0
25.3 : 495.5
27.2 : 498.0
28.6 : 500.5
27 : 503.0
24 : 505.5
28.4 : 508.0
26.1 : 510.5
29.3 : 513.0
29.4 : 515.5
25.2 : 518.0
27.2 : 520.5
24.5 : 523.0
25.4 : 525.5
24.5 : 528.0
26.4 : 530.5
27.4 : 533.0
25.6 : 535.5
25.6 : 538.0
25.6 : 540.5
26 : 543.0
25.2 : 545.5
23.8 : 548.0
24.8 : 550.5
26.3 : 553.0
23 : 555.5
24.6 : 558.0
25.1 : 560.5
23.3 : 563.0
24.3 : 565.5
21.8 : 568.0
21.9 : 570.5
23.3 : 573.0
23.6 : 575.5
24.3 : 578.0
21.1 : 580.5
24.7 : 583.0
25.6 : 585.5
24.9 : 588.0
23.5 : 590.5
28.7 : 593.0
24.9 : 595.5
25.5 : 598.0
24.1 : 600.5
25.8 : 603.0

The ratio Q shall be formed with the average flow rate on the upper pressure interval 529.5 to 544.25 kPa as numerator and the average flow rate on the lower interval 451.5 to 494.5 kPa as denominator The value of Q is 1.1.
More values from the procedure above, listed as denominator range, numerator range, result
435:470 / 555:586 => 0.94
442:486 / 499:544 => 1.06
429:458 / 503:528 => 1.06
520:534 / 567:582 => 0.88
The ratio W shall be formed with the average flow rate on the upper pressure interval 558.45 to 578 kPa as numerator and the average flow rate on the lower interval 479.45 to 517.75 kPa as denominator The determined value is 0.89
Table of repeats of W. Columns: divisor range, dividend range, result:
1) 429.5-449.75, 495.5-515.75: 1.10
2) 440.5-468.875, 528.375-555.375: 1.02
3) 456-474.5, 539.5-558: 1.02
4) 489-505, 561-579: 0.89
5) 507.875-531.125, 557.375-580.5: 0.88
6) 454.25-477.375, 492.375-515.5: 1.11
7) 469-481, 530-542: 1.04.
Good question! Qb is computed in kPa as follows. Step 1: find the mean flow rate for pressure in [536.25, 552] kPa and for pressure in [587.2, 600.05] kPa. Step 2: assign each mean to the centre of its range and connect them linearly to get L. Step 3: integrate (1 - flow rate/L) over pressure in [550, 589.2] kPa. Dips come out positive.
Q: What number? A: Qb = 2.2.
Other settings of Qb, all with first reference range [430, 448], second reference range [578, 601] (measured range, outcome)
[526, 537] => -0.48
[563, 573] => 0.80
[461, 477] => 0.18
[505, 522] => -1.59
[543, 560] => 0.05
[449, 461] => -0.08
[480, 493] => -0.03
